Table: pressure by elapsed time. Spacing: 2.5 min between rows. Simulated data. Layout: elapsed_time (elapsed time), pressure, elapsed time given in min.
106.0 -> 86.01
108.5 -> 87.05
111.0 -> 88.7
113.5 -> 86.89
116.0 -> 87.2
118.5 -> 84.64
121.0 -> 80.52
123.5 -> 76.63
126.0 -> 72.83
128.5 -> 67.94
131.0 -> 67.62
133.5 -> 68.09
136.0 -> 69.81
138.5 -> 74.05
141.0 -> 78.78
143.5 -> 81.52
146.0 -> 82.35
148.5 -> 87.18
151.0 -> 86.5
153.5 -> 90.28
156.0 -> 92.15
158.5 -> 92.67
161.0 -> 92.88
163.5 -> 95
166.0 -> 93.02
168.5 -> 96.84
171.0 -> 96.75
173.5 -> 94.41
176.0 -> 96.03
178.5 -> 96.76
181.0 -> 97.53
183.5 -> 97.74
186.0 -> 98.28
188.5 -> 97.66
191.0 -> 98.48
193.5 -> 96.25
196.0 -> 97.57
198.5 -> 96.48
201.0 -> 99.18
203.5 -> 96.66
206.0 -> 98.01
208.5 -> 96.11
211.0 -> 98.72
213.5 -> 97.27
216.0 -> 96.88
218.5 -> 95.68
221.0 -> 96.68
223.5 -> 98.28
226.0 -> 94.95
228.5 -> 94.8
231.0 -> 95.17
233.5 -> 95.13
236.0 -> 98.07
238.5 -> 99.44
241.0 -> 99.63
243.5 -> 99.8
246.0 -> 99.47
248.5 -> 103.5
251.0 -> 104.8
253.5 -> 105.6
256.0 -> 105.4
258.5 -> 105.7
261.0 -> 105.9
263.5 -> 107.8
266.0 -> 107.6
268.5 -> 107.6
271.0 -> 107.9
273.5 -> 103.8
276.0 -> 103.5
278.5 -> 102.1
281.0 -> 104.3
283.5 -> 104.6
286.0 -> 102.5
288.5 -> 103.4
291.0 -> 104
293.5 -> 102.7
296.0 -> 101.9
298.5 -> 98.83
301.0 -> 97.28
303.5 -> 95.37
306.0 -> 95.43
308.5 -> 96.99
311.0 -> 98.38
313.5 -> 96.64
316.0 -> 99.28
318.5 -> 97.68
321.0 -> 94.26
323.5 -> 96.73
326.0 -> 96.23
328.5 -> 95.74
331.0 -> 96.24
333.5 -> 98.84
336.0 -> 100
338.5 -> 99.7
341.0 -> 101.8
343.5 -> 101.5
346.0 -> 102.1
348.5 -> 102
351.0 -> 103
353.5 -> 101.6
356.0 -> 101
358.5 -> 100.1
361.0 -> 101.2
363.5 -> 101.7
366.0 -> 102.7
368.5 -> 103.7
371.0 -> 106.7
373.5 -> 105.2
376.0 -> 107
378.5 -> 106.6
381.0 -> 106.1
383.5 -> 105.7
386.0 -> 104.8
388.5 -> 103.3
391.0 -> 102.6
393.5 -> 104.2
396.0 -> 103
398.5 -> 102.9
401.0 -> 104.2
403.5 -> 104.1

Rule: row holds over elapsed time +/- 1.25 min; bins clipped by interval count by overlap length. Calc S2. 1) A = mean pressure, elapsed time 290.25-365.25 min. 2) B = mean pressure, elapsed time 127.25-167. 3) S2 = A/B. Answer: 1.2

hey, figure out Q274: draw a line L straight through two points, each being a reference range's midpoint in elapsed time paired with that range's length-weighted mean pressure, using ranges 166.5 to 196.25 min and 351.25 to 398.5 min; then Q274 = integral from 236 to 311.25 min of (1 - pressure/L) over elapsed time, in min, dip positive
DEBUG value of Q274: -1.8 min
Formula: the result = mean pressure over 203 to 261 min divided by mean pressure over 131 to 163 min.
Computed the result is 1.20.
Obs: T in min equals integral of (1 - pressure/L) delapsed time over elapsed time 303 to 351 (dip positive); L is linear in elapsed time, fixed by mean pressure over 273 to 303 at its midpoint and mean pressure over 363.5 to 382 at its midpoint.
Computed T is 2.4 min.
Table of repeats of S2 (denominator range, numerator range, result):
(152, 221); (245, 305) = 1.08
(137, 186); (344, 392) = 1.14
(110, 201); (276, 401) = 1.15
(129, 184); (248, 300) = 1.20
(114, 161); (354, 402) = 1.29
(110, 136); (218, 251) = 1.26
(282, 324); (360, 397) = 1.05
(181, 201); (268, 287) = 1.07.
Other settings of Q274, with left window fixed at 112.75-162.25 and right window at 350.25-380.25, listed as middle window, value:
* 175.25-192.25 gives -2.4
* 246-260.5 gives -1.9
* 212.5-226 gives -1.2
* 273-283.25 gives -0.9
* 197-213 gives -1.8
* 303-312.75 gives 0.1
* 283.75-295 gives -0.9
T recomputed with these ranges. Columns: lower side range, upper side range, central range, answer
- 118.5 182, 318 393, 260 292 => -3.30 min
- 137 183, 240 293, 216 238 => 0.62 min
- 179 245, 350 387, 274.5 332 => 0.99 min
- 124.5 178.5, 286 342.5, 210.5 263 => -4.34 min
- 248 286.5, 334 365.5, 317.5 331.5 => 0.87 min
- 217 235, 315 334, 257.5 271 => -1.52 min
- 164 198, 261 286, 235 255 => 0.25 min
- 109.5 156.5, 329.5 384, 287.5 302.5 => -0.78 min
